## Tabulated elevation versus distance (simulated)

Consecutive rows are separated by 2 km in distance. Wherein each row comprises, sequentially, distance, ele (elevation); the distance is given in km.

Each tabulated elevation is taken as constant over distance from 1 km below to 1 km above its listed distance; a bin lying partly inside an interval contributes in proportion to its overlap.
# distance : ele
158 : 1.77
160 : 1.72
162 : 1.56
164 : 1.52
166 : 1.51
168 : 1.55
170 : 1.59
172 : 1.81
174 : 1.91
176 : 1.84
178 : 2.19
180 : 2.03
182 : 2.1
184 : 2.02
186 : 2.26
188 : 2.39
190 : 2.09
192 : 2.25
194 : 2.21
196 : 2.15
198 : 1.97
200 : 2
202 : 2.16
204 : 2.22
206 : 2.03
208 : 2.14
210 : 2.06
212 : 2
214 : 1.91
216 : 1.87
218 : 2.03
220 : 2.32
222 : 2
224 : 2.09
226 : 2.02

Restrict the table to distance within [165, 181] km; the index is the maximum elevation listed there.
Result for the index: 2.19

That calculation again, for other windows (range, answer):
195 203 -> 2.16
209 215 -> 2.06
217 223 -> 2.32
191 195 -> 2.25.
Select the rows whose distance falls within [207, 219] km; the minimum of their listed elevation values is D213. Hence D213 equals 1.87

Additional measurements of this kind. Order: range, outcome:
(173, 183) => 1.84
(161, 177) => 1.51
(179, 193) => 2.02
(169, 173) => 1.59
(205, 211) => 2.03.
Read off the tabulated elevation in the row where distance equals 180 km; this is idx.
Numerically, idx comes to 2.03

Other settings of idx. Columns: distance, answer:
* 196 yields 2.15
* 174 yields 1.91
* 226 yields 2.02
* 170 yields 1.59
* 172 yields 1.81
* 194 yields 2.21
